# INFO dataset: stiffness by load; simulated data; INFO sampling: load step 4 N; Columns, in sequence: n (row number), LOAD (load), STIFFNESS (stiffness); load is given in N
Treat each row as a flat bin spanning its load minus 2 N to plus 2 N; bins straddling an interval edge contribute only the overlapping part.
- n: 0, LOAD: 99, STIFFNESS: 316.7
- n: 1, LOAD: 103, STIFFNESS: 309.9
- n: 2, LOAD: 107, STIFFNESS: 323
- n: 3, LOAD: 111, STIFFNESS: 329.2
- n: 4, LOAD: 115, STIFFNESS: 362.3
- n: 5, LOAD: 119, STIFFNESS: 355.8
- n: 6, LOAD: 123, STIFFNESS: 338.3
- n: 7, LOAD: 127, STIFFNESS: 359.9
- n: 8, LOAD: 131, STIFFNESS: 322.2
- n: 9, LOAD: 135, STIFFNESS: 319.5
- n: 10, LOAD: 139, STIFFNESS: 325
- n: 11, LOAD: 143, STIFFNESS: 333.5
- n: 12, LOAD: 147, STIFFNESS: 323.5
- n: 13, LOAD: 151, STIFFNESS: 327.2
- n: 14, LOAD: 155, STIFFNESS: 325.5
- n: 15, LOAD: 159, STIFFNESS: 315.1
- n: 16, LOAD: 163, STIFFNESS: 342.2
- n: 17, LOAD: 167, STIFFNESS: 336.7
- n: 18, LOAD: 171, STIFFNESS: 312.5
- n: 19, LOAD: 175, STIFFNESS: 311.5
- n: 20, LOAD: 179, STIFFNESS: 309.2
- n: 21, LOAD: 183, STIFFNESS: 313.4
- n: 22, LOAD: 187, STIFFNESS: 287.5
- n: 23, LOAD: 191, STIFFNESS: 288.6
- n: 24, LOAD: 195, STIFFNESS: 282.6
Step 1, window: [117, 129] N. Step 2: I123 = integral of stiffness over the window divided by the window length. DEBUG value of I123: 351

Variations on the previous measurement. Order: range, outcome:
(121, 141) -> 333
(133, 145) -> 326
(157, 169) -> 331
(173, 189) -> 305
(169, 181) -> 311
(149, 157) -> 326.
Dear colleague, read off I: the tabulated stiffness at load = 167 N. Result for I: 336.7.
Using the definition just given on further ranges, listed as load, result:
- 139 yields 325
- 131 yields 322.2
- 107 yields 323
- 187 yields 287.5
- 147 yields 323.5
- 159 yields 315.1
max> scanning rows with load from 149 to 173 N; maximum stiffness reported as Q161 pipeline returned 342.2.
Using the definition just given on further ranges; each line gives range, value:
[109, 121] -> 362.3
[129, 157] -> 333.5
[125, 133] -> 359.9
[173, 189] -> 313.4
